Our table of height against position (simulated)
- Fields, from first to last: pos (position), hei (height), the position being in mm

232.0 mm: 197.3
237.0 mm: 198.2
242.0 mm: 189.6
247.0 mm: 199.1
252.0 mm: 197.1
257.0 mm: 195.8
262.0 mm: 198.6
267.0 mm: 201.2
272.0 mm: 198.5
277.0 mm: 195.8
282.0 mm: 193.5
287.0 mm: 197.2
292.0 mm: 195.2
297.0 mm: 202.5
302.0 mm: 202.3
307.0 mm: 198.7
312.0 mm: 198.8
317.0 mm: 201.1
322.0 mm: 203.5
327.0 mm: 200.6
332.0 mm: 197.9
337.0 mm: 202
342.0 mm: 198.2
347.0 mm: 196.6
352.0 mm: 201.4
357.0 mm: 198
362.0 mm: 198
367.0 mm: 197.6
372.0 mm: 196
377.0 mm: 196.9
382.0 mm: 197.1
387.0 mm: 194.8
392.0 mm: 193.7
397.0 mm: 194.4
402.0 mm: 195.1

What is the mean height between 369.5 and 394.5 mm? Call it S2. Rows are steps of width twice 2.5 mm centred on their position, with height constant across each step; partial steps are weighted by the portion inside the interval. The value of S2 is 196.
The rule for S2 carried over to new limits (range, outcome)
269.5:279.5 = 197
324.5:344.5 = 200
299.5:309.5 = 200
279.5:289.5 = 195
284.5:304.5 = 199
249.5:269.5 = 198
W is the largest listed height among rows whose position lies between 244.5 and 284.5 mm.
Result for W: 201.2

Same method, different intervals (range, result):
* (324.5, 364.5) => 202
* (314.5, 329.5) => 203.5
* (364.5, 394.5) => 197.6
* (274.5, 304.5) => 202.5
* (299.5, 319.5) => 202.3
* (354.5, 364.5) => 198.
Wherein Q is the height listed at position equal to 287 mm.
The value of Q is 197.2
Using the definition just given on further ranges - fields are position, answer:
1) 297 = 202.5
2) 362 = 198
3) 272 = 198.5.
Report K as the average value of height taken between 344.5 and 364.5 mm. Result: 198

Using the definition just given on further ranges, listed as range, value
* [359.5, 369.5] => 198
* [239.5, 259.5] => 195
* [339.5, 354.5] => 199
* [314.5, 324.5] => 202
